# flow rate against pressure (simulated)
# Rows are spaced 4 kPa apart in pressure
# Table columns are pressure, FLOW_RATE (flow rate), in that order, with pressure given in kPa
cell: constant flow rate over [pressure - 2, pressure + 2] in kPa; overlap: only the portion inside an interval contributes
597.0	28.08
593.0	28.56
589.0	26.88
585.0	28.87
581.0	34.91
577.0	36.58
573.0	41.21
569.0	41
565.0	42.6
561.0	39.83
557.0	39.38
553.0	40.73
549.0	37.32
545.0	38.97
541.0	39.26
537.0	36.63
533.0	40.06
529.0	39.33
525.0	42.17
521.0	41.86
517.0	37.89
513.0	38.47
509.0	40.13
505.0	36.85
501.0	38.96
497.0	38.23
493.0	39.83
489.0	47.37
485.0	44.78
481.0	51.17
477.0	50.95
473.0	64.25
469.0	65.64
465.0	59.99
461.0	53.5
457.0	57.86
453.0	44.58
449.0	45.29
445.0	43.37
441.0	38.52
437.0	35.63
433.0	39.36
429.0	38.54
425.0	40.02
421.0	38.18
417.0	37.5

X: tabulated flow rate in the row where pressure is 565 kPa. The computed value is 42.6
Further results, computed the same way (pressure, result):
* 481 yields 51.17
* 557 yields 39.38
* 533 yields 40.06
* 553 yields 40.73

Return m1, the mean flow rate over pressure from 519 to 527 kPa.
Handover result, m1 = 42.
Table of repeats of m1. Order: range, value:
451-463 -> 52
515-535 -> 40.3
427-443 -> 38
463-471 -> 62.8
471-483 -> 55.5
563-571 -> 41.8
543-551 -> 38.1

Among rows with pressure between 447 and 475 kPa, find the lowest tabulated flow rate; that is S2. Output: 44.58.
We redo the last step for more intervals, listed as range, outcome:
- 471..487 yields 44.78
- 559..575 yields 39.83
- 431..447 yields 35.63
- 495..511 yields 36.85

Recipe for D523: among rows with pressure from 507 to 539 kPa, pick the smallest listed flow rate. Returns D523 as 36.63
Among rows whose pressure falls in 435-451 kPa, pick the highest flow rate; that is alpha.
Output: 45.29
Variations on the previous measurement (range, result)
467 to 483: 65.64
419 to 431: 40.02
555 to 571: 42.6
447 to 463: 57.86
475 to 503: 51.17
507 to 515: 40.13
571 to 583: 41.21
